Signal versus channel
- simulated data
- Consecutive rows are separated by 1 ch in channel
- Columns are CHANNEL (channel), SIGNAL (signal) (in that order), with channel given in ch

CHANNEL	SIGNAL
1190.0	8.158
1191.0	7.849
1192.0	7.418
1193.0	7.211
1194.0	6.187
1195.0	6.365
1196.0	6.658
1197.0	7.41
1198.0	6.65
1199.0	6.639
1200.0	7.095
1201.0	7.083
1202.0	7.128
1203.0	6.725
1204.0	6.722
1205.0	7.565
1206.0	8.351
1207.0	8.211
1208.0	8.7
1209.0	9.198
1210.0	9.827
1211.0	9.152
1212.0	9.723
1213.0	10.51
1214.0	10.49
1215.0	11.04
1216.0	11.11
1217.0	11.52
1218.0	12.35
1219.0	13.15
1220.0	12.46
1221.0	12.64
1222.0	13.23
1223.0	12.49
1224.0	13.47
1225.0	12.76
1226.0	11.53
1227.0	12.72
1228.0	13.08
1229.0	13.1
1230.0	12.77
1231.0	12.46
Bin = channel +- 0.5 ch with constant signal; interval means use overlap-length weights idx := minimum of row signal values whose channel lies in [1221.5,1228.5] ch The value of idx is 11.53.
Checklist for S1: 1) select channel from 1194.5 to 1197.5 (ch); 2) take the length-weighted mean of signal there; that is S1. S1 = 6.81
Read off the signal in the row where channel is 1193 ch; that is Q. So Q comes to 7.211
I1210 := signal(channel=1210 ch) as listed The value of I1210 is 9.827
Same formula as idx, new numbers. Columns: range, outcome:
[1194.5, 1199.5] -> 6.365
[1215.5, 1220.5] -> 11.11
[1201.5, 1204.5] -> 6.722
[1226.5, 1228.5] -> 12.72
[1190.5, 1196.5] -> 6.187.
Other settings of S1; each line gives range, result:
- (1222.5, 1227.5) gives 12.6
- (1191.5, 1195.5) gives 6.8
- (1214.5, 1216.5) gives 11.1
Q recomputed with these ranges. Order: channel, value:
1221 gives 12.64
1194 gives 6.187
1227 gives 12.72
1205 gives 7.565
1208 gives 8.7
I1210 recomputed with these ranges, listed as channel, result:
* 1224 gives 13.47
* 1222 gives 13.23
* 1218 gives 12.35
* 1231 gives 12.46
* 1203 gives 6.725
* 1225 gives 12.76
